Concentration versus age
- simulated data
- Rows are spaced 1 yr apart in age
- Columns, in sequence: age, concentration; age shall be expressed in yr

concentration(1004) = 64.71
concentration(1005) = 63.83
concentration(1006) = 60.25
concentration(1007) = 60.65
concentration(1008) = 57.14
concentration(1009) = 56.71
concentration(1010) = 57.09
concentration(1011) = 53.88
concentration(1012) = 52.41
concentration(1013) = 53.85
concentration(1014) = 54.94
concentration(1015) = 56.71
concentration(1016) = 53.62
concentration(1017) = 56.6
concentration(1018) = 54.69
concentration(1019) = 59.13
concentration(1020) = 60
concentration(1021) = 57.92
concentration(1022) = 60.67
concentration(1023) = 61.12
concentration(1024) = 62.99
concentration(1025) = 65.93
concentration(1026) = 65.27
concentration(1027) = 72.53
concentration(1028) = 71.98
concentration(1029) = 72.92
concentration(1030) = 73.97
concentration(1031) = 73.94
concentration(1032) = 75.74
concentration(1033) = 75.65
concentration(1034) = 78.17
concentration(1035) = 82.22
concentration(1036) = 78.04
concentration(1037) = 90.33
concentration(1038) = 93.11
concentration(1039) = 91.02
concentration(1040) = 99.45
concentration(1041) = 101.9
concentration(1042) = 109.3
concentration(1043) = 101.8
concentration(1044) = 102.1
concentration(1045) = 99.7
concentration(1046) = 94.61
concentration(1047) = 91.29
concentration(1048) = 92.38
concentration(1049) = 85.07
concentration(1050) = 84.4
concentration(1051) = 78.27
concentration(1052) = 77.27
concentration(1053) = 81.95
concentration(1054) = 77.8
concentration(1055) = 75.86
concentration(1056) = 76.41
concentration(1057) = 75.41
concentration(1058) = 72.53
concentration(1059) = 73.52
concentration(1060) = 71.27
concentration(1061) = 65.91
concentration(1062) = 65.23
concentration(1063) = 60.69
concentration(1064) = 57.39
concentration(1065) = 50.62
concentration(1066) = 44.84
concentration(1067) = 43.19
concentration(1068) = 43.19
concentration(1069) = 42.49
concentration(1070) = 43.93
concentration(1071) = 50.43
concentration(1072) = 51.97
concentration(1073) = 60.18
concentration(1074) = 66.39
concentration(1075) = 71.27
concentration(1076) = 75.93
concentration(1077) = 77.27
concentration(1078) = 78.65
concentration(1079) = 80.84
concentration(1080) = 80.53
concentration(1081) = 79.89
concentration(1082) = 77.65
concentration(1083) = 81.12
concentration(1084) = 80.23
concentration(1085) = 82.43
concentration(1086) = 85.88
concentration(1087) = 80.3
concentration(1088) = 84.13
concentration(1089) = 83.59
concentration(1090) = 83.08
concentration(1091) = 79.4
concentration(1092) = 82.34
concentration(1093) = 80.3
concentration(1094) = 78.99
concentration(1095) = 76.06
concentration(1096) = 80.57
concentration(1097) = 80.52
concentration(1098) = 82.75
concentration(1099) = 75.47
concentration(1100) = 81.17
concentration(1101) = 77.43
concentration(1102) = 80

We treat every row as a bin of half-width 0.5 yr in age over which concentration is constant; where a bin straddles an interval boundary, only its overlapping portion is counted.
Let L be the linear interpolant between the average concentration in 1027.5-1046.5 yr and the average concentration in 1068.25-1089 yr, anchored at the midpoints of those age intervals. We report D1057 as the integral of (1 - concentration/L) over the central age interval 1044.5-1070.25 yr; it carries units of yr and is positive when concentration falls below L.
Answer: 3.17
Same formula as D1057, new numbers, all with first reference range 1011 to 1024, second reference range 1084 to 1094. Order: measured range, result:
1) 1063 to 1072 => 3.2 yr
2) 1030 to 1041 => -3.6 yr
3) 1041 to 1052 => -4.3 yr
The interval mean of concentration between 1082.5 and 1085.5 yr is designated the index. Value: 81.3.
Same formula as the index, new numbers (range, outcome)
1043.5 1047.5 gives 96.9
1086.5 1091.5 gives 82.1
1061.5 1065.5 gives 58.5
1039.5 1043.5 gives 103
